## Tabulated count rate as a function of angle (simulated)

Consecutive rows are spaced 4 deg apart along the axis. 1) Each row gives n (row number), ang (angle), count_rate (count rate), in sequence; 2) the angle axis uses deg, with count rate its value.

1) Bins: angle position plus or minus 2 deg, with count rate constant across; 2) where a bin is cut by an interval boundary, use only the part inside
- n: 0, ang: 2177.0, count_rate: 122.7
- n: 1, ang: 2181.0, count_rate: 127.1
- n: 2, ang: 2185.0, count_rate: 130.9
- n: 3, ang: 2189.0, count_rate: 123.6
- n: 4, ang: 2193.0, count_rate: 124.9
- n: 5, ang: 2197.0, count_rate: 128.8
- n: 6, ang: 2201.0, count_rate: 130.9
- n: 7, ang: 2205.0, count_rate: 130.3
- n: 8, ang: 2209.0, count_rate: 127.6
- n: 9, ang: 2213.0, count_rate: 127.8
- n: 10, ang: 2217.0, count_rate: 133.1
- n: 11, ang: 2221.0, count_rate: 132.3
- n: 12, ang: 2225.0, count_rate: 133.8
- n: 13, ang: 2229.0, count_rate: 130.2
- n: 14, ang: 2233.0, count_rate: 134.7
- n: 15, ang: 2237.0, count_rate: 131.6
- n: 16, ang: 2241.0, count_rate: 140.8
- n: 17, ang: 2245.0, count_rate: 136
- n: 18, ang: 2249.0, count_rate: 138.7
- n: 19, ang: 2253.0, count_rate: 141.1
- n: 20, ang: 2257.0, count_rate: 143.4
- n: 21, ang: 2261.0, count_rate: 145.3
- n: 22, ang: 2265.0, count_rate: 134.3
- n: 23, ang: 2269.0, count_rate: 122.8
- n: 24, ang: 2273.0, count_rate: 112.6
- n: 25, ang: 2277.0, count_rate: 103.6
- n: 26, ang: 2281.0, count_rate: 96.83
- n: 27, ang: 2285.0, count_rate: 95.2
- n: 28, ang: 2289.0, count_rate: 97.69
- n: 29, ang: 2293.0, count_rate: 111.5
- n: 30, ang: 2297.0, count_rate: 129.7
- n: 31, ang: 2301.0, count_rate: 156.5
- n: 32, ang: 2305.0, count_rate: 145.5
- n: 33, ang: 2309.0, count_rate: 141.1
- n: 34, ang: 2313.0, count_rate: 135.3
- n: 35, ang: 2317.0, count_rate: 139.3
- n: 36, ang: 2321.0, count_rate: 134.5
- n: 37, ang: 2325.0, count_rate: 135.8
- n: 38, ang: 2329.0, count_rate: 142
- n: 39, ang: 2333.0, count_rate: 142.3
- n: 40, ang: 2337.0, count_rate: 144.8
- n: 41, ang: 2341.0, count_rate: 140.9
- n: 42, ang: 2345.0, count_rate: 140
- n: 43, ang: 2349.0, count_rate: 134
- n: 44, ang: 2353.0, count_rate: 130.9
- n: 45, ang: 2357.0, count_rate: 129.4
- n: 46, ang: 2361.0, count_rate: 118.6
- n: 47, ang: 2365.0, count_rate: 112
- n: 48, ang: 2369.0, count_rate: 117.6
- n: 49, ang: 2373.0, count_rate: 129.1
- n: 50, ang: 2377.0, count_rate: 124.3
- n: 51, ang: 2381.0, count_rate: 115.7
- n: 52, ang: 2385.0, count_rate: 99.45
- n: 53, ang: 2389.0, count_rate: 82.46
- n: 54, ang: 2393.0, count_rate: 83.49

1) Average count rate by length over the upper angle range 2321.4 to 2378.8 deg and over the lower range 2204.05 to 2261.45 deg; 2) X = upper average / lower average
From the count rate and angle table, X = 0.98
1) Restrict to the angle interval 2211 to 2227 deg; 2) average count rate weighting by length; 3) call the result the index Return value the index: 132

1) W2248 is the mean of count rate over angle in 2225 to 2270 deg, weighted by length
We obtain 136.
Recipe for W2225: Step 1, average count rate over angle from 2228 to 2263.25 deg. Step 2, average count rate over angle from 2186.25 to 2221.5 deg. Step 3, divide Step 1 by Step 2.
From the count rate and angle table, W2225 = 1.07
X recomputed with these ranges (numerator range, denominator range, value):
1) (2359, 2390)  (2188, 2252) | 0.86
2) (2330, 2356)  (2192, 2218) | 1.07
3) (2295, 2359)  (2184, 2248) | 1.06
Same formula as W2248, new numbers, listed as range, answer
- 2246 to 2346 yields 131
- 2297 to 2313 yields 144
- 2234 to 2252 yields 137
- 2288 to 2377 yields 132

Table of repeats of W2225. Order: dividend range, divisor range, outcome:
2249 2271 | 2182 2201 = 1.08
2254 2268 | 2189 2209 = 1.09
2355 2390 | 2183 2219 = 0.90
